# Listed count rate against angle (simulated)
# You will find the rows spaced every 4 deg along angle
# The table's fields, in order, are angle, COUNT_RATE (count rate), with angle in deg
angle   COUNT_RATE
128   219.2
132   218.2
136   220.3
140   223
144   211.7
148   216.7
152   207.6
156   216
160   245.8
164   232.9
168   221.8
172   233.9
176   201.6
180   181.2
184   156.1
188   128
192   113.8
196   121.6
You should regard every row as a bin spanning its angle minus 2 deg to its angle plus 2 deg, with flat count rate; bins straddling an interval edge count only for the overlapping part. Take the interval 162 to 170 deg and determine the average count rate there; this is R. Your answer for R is 227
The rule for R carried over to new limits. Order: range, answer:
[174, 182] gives 191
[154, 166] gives 232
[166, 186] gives 199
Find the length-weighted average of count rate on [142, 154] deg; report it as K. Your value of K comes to 212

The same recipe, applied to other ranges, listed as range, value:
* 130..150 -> 218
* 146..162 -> 222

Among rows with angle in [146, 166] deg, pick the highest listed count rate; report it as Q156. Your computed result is 245.8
